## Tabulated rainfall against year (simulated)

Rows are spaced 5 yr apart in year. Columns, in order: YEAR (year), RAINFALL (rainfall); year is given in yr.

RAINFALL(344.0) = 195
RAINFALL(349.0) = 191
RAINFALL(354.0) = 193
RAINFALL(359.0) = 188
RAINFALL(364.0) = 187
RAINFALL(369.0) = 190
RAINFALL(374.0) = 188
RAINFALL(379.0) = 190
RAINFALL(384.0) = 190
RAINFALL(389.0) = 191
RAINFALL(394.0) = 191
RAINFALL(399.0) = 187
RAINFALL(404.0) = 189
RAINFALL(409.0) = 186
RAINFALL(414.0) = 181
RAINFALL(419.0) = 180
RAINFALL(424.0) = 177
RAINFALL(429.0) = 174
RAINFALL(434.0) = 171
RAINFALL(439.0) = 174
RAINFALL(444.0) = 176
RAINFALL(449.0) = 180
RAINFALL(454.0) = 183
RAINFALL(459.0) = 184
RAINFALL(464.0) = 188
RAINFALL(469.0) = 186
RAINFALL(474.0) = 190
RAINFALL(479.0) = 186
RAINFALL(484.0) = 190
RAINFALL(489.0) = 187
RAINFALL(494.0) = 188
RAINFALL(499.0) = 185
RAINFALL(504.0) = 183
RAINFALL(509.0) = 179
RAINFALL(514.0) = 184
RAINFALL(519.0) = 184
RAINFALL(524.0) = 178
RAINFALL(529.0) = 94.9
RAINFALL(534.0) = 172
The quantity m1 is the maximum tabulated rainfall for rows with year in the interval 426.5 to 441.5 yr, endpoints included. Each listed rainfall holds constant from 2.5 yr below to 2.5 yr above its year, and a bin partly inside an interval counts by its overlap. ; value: 174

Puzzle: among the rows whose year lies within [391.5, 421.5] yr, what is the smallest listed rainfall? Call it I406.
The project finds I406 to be 180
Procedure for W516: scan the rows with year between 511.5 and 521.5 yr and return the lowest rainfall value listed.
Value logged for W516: 184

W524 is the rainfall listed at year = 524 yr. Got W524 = 178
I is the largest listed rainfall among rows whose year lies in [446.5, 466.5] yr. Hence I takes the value 188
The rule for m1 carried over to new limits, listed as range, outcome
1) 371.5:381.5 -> 190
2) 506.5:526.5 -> 184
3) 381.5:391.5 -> 191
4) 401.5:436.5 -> 189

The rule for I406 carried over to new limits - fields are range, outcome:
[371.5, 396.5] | 188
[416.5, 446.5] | 171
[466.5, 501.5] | 185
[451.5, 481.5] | 183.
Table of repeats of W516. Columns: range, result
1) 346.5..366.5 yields 187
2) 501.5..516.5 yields 179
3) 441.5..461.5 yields 176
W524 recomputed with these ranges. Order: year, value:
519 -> 184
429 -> 174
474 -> 190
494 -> 188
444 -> 176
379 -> 190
